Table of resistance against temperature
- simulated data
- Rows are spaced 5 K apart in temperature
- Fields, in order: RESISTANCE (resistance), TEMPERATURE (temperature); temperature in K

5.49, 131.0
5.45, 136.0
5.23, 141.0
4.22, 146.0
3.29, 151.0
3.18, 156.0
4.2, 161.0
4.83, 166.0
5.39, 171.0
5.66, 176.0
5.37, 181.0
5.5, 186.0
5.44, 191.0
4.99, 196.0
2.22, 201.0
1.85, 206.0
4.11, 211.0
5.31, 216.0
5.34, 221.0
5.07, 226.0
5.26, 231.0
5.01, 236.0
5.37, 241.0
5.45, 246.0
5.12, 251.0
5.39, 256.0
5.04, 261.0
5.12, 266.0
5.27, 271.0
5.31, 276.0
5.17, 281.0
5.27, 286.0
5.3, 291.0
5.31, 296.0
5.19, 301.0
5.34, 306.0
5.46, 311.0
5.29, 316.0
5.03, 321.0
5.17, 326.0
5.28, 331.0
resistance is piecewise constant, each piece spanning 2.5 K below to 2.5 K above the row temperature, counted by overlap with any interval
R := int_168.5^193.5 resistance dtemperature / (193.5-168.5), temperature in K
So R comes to 5.47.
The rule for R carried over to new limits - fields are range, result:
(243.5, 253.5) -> 5.29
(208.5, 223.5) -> 4.92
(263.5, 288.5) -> 5.23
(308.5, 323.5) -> 5.26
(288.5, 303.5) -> 5.27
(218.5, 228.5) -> 5.21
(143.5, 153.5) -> 3.75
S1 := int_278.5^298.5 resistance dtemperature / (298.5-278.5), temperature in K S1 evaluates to 5.26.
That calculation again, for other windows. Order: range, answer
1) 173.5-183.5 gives 5.52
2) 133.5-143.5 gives 5.34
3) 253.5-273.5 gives 5.21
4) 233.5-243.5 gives 5.19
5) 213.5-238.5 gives 5.2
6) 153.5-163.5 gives 3.69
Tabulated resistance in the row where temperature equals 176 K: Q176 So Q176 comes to 5.66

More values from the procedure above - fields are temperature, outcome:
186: 5.5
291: 5.3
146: 4.22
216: 5.31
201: 2.22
